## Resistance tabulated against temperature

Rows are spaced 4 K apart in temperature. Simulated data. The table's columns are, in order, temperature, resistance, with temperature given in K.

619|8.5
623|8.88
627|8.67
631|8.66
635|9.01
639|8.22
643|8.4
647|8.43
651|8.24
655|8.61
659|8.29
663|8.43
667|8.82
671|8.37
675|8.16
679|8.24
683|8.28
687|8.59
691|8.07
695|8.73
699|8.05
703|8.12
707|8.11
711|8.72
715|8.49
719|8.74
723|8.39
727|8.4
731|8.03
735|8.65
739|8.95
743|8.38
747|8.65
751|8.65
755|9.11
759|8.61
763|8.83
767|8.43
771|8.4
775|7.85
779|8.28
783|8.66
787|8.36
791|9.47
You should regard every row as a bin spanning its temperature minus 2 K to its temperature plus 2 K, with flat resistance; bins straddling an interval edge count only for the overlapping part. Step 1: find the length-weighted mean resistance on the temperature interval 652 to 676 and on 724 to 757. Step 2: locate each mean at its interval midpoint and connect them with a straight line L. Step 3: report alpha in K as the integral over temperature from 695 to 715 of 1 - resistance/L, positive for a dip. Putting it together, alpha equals 0.5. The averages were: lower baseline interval 8.45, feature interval 8.32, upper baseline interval 8.6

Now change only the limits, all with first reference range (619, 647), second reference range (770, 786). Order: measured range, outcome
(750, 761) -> -0.60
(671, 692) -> 0.55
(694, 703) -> 0.19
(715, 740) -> -0.30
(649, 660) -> 0.23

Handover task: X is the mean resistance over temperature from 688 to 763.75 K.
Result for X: 8.51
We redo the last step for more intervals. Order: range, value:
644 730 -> 8.39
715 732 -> 8.42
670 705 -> 8.29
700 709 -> 8.11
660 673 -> 8.52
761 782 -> 8.37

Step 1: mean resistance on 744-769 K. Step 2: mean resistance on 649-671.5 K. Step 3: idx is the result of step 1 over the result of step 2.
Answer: 1.03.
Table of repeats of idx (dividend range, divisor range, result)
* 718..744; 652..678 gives 1.01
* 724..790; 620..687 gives 1.00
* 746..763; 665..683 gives 1.05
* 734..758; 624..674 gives 1.03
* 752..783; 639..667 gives 1.01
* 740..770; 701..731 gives 1.03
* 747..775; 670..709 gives 1.04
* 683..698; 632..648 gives 0.99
